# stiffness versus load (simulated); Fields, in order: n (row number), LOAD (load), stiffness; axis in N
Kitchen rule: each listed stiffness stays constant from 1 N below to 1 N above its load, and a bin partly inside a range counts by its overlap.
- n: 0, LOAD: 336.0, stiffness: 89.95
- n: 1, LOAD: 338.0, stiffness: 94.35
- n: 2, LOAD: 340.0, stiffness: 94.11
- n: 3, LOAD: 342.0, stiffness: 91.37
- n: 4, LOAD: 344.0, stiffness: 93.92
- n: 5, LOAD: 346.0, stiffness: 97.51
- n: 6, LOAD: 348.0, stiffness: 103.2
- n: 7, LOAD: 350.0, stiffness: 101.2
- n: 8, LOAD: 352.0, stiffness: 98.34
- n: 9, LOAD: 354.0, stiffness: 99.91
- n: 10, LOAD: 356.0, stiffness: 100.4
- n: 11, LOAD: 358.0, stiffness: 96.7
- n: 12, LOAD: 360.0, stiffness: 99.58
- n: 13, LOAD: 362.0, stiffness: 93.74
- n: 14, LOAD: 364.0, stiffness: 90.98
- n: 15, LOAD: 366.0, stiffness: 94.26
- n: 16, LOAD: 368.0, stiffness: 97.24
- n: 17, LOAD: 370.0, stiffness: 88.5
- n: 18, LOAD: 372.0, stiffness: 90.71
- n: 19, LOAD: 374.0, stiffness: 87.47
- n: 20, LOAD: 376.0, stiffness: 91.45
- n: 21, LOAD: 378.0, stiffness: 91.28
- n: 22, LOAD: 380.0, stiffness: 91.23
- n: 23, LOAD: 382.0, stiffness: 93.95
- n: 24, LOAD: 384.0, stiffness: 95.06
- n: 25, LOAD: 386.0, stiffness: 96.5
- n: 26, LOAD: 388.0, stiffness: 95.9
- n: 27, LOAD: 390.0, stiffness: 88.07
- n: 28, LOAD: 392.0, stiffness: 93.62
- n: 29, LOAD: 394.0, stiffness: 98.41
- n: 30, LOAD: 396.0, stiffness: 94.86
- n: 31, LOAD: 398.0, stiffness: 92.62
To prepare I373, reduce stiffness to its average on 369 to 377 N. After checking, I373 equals 89.5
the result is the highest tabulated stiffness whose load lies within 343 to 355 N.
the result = 103.2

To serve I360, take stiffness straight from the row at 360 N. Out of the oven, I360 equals 99.58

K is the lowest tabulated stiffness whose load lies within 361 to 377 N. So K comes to 87.47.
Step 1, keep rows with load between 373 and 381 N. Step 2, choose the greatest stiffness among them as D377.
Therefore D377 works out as 91.45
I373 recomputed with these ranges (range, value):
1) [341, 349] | 96.5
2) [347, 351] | 102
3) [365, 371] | 93.3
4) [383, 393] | 93.8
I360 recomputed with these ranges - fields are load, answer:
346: 97.51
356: 100.4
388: 95.9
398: 92.62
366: 94.26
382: 93.95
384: 95.06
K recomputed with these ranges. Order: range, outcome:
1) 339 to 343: 91.37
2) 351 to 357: 98.34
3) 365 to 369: 94.26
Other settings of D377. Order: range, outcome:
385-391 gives 96.5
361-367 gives 94.26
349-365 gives 101.2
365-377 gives 97.24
